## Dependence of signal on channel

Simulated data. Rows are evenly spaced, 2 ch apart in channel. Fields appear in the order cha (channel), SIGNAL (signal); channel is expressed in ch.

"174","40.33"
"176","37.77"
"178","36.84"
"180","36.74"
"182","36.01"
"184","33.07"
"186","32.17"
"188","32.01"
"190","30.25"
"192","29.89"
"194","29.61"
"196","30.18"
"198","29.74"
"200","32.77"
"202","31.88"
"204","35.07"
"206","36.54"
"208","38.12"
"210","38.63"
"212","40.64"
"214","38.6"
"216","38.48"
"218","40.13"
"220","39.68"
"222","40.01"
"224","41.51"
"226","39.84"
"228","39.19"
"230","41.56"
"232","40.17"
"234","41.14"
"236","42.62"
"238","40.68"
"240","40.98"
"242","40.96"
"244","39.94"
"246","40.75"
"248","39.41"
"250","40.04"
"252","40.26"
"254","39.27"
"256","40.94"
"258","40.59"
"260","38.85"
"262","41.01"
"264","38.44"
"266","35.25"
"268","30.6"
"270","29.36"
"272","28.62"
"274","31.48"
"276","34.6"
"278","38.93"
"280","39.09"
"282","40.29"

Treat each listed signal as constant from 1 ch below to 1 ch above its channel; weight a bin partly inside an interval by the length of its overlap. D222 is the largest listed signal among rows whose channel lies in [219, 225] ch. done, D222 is 41.51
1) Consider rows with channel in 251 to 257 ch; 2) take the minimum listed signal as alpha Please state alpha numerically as 39.27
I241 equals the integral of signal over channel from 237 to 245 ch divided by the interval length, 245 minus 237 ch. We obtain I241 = 40.6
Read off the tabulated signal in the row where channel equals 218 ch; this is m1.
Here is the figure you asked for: 40.13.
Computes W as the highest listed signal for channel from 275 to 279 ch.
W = 38.93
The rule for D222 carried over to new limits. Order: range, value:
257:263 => 41.01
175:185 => 37.77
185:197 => 32.17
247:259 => 40.94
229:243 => 42.62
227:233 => 41.56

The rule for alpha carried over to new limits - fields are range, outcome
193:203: 29.61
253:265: 38.44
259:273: 28.62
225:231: 39.19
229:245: 39.94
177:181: 36.74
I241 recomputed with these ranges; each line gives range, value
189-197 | 30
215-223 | 39.6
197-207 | 33.2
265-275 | 31.1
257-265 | 39.7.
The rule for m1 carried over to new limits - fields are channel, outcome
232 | 40.17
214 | 38.6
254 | 39.27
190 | 30.25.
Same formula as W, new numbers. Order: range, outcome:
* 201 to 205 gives 35.07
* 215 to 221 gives 40.13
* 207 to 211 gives 38.63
